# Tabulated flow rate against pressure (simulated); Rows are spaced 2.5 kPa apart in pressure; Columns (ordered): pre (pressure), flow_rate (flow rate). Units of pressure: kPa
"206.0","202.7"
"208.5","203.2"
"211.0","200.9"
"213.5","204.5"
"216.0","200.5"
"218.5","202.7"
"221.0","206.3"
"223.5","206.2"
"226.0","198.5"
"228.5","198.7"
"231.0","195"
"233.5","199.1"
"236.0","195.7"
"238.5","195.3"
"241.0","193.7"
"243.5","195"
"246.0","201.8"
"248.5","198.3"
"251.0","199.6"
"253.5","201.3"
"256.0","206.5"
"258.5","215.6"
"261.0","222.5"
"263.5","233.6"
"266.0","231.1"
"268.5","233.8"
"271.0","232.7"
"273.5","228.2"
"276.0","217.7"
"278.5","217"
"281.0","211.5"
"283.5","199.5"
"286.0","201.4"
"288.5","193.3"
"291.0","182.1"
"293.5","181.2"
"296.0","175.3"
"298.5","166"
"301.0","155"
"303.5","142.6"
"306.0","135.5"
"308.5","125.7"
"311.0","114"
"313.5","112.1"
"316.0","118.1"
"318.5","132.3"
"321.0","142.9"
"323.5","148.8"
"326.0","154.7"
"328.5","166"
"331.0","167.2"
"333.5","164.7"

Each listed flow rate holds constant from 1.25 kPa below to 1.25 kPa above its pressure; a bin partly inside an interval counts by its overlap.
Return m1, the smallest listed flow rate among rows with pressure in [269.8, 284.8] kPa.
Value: 199.5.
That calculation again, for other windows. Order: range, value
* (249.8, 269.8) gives 199.6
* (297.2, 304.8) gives 142.6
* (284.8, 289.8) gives 193.3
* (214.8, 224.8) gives 200.5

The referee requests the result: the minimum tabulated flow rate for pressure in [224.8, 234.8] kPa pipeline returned 195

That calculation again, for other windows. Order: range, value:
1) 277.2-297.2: 175.3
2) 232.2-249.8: 193.7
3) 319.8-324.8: 142.9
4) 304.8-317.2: 112.1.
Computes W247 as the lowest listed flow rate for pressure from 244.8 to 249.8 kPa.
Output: 198.3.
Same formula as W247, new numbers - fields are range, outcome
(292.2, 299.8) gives 166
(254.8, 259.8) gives 206.5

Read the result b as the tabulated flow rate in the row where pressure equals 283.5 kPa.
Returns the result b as 199.5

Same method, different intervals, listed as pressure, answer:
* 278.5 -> 217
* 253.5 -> 201.3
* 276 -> 217.7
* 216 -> 200.5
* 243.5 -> 195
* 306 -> 135.5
